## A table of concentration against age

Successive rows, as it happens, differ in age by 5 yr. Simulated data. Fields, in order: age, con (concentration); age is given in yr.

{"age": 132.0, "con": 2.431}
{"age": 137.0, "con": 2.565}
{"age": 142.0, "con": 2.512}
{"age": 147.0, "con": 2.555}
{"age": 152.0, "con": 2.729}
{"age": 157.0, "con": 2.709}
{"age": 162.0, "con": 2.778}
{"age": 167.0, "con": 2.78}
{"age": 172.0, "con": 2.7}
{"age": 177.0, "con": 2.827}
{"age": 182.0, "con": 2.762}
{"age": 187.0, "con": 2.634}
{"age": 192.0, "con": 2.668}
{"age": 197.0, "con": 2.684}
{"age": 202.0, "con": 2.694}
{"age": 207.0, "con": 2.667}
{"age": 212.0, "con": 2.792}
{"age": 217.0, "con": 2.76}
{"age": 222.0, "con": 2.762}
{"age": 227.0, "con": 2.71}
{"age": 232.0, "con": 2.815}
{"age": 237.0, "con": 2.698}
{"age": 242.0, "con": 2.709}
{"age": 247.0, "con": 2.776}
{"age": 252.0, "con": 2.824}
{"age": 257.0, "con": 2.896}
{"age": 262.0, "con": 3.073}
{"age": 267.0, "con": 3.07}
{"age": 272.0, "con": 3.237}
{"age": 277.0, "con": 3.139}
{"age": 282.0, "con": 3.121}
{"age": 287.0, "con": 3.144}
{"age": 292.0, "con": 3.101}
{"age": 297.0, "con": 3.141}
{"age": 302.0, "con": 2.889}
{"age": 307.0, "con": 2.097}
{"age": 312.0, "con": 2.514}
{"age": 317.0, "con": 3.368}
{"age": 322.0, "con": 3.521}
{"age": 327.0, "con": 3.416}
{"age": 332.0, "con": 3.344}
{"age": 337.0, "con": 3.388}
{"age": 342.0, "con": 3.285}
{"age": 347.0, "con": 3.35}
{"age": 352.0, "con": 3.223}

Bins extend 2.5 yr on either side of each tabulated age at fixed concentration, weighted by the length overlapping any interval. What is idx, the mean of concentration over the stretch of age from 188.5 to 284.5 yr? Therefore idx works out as 2.84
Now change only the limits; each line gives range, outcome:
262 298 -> 3.13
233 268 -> 2.85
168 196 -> 2.72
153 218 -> 2.73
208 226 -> 2.76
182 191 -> 2.68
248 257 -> 2.84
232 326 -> 2.97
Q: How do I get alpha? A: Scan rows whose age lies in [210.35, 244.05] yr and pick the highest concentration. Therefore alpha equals 2.815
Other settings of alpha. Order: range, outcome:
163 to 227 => 2.827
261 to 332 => 3.521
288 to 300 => 3.141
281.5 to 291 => 3.144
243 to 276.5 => 3.237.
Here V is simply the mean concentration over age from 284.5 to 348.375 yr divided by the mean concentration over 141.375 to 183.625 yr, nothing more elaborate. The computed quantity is 1.15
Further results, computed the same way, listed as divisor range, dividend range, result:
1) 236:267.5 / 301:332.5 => 1.05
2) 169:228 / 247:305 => 1.12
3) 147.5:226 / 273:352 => 1.15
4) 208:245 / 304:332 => 1.10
